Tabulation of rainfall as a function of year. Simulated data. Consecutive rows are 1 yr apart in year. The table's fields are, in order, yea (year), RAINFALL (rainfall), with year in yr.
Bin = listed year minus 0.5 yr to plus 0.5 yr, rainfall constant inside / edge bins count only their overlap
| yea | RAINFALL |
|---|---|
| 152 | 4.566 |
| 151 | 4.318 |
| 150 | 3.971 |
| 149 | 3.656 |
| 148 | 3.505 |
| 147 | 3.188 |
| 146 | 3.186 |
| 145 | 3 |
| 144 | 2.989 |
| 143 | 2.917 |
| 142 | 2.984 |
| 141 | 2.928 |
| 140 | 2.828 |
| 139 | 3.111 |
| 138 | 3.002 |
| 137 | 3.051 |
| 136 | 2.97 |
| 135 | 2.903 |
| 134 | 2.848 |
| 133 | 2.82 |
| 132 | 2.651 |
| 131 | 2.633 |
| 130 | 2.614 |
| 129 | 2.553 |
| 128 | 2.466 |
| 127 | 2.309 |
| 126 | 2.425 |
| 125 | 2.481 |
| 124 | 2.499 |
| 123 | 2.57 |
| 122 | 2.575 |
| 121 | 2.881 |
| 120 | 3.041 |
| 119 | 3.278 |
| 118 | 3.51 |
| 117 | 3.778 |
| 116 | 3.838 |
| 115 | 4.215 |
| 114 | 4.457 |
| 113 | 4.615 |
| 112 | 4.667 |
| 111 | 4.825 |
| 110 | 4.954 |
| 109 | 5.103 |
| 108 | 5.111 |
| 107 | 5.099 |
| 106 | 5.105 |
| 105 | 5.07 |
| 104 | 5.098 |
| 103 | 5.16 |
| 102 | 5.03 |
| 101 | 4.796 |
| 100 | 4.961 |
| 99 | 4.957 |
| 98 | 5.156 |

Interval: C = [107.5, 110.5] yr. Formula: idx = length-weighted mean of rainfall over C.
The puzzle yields 5.06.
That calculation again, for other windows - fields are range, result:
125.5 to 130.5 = 2.47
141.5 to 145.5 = 2.97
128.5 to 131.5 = 2.6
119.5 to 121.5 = 2.96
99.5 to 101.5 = 4.88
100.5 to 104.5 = 5.02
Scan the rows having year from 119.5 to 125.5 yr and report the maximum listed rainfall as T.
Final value 3.041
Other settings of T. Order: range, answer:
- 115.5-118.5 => 3.838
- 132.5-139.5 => 3.111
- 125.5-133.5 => 2.82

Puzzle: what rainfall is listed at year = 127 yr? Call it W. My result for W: 2.309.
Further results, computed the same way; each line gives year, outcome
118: 3.51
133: 2.82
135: 2.903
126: 2.425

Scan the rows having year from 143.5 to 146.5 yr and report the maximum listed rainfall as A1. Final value 3.186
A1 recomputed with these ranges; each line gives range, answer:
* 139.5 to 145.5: 3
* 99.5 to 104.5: 5.16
